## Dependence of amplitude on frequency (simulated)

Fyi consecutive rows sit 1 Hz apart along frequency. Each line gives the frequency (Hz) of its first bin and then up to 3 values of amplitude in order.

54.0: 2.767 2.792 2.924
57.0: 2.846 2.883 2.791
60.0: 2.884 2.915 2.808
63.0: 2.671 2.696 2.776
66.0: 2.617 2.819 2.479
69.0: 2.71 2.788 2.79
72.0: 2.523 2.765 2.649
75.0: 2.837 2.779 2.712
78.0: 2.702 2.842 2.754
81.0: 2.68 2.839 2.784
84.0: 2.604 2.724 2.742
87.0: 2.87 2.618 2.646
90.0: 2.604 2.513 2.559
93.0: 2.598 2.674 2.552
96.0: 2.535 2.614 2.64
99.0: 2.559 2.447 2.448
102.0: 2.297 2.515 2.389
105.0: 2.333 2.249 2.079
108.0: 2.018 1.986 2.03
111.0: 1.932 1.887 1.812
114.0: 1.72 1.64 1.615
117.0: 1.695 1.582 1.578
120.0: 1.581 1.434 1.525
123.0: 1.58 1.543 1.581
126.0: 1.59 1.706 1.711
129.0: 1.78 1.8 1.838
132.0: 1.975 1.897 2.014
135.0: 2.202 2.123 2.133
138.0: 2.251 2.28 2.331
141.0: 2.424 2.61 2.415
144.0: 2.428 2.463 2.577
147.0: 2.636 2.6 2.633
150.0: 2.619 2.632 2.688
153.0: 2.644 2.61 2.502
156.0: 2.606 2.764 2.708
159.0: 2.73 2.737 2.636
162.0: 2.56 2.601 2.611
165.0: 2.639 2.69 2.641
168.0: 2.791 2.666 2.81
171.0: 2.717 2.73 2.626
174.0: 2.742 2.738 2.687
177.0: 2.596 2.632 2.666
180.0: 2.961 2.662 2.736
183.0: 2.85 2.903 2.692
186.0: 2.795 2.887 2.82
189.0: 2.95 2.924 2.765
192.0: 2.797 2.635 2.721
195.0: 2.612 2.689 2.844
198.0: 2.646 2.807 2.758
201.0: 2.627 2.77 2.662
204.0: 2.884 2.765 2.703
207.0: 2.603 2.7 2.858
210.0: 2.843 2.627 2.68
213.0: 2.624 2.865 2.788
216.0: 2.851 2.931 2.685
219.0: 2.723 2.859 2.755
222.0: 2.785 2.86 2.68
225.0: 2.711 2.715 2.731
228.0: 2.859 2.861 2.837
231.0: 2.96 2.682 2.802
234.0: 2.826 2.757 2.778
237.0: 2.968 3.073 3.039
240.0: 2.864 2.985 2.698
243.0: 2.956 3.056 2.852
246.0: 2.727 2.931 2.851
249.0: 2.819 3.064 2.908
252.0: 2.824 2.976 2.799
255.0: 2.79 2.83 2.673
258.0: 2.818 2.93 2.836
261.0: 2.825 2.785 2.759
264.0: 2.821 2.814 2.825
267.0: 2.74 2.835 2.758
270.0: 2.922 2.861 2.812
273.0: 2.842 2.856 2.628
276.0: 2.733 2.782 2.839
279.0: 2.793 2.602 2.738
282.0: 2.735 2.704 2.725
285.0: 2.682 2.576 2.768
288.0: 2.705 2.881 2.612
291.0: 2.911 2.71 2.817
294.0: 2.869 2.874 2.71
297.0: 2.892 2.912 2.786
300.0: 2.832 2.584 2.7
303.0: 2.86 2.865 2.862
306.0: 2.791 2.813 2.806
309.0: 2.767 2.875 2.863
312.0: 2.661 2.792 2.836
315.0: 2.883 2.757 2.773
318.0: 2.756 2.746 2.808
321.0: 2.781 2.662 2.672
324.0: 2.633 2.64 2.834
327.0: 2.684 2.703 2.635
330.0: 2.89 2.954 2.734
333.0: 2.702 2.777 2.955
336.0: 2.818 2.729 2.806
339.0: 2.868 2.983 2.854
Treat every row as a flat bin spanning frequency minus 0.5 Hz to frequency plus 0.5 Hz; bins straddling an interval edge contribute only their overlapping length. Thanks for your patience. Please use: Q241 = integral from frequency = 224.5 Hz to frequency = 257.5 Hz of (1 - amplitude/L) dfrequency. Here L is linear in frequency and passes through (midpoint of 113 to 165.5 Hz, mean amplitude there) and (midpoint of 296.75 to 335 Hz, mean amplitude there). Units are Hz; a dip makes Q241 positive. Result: -4.3 Hz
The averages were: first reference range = 2.18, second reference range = 2.78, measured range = 2.85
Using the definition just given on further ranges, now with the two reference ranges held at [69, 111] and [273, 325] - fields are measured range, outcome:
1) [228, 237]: -0.40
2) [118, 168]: 6.80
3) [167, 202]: -1.22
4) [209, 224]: -0.50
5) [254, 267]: -0.36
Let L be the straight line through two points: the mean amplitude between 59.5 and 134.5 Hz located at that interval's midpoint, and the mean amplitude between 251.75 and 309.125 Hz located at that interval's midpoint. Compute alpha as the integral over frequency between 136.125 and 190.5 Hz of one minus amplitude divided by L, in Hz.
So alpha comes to -3.4 Hz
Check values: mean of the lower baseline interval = 2.32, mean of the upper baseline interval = 2.79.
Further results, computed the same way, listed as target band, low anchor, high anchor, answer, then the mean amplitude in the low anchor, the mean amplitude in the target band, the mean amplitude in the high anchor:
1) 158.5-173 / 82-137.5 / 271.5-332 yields -2.3 Hz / 2.14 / 2.68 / 2.77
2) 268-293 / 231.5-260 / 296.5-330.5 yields 0.5 Hz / 2.87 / 2.76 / 2.78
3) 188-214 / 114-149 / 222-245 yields -1.8 Hz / 1.98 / 2.74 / 2.85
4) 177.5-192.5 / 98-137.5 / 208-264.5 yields -2.2 Hz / 1.93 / 2.8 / 2.83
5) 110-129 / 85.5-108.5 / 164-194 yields 6.7 Hz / 2.5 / 1.66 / 2.75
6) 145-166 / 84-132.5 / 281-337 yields -3.4 Hz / 2.12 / 2.63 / 2.77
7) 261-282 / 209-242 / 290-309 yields 0.2 Hz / 2.81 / 2.79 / 2.8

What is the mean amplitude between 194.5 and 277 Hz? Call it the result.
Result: 2.81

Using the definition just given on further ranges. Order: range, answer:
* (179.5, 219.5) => 2.77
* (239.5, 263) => 2.86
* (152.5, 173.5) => 2.67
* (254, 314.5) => 2.79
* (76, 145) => 2.22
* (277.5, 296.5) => 2.75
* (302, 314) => 2.81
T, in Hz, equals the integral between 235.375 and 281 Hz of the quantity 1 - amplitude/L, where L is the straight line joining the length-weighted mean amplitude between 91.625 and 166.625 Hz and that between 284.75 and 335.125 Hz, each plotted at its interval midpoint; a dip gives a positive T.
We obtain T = -3.85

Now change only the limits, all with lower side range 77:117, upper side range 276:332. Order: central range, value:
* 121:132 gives 3.5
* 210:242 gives -2.2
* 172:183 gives -0.7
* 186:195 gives -0.8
